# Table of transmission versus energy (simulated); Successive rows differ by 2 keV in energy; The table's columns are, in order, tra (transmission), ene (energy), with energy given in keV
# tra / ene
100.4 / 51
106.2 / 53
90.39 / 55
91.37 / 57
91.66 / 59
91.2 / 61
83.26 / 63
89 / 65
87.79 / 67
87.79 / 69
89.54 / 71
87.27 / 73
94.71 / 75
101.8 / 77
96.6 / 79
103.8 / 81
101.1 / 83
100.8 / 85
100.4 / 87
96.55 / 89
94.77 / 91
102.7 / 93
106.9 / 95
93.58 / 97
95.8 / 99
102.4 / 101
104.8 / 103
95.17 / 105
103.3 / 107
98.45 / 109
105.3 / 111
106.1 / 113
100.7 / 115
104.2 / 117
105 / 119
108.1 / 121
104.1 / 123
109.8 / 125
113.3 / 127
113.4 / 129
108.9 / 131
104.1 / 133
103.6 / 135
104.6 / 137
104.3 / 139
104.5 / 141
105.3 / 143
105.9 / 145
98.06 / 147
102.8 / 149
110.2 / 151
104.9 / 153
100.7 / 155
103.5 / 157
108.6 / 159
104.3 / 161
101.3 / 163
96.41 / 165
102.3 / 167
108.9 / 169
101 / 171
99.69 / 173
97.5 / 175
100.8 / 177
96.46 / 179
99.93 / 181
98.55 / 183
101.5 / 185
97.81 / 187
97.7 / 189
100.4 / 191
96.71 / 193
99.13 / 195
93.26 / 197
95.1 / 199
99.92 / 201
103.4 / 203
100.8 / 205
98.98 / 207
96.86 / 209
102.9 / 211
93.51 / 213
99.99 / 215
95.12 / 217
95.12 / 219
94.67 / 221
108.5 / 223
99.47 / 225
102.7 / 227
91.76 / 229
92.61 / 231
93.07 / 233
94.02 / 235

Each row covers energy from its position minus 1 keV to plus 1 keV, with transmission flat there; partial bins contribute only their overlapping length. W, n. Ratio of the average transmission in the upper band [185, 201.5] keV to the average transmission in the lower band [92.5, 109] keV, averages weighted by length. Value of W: 0.97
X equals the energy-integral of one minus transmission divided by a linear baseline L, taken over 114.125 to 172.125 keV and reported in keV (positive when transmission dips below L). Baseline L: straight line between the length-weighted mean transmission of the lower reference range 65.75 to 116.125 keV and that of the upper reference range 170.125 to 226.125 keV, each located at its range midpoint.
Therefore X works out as -3.8 keV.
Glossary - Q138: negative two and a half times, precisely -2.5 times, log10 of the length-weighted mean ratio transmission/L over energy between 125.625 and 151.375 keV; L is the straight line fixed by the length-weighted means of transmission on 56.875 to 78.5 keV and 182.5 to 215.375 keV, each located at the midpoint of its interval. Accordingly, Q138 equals -0.12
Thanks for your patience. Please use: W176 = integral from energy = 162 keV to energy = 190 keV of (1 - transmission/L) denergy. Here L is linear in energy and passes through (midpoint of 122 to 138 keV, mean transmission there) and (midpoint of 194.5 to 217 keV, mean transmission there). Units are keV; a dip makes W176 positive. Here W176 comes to 0.6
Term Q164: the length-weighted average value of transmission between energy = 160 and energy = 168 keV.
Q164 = 101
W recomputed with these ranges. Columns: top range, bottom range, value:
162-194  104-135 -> 0.95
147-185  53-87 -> 1.09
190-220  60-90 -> 1.04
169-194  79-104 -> 0.99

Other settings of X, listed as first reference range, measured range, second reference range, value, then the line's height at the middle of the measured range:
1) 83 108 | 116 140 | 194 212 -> -1.78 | 99.5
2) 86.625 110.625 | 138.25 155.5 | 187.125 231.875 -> -0.90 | 99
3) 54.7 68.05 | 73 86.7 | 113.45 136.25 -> -0.67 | 94.3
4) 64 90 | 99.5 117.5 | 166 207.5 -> -1.05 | 96.4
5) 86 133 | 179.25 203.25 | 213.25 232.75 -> 0.16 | 99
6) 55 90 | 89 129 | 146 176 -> -2.27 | 97.4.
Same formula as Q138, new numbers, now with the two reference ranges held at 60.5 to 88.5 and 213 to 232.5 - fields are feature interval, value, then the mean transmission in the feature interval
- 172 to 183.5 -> -0.03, 98.8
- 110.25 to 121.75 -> -0.11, 105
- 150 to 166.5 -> -0.08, 104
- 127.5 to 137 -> -0.13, 108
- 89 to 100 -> -0.05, 98.6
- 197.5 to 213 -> -0.02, 99.1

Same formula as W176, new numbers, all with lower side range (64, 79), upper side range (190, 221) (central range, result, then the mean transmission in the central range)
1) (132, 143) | -1.12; 104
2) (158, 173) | -1.09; 103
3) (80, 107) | -2.18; 100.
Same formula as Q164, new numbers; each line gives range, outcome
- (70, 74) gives 88.4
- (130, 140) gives 105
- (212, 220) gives 95.9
